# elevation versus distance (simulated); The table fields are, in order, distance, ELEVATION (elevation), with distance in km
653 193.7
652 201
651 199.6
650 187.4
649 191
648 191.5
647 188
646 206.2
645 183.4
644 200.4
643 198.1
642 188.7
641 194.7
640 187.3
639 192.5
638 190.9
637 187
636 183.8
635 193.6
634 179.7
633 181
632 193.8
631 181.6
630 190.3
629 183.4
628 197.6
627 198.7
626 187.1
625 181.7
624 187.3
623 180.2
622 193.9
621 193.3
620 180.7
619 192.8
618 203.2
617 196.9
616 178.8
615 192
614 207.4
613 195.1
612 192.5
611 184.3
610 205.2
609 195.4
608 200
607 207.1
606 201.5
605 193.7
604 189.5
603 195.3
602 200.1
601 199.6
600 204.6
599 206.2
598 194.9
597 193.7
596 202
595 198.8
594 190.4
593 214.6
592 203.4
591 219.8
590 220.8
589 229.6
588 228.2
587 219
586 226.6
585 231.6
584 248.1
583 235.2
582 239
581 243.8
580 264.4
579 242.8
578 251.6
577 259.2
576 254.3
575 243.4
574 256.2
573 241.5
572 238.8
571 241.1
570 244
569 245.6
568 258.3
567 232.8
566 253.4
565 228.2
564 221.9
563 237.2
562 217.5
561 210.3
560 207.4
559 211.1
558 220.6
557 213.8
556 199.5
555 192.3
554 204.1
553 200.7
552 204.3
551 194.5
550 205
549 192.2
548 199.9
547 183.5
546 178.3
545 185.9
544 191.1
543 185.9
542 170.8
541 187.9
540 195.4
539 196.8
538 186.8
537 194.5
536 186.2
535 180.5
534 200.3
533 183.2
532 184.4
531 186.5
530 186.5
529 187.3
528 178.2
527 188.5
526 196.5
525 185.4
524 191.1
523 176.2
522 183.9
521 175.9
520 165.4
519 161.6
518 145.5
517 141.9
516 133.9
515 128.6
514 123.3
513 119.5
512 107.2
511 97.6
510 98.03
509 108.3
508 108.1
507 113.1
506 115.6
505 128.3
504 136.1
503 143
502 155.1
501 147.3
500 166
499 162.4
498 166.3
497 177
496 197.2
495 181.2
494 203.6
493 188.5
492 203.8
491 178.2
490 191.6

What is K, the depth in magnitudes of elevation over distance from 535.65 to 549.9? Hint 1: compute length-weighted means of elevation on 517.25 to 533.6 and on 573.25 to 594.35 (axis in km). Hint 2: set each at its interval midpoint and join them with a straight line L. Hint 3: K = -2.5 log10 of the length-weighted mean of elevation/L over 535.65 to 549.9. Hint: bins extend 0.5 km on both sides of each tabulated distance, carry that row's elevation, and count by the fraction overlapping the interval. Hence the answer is 0.04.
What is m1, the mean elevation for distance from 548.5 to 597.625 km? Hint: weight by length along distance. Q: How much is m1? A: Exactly 225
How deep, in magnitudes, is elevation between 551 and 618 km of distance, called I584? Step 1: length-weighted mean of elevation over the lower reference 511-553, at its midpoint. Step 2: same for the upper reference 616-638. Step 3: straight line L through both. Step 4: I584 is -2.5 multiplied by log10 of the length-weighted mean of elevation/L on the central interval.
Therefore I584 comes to -0.19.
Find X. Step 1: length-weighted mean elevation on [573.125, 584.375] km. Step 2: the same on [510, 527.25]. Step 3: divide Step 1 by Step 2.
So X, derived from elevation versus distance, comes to 1.6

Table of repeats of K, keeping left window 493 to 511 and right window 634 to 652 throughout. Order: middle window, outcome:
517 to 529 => -0.146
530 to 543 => -0.186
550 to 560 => -0.241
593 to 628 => -0.079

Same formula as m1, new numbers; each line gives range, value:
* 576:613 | 215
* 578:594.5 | 229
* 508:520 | 125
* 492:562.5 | 173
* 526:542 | 188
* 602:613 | 197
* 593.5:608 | 198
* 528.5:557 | 191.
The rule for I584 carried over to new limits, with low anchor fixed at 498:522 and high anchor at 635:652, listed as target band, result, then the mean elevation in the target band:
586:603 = -0.211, 208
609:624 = -0.068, 193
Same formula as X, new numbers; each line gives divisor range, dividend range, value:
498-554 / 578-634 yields 1.23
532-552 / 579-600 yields 1.16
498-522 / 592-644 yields 1.43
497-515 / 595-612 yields 1.52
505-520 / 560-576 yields 1.93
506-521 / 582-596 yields 1.74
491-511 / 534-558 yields 1.27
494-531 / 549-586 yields 1.50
